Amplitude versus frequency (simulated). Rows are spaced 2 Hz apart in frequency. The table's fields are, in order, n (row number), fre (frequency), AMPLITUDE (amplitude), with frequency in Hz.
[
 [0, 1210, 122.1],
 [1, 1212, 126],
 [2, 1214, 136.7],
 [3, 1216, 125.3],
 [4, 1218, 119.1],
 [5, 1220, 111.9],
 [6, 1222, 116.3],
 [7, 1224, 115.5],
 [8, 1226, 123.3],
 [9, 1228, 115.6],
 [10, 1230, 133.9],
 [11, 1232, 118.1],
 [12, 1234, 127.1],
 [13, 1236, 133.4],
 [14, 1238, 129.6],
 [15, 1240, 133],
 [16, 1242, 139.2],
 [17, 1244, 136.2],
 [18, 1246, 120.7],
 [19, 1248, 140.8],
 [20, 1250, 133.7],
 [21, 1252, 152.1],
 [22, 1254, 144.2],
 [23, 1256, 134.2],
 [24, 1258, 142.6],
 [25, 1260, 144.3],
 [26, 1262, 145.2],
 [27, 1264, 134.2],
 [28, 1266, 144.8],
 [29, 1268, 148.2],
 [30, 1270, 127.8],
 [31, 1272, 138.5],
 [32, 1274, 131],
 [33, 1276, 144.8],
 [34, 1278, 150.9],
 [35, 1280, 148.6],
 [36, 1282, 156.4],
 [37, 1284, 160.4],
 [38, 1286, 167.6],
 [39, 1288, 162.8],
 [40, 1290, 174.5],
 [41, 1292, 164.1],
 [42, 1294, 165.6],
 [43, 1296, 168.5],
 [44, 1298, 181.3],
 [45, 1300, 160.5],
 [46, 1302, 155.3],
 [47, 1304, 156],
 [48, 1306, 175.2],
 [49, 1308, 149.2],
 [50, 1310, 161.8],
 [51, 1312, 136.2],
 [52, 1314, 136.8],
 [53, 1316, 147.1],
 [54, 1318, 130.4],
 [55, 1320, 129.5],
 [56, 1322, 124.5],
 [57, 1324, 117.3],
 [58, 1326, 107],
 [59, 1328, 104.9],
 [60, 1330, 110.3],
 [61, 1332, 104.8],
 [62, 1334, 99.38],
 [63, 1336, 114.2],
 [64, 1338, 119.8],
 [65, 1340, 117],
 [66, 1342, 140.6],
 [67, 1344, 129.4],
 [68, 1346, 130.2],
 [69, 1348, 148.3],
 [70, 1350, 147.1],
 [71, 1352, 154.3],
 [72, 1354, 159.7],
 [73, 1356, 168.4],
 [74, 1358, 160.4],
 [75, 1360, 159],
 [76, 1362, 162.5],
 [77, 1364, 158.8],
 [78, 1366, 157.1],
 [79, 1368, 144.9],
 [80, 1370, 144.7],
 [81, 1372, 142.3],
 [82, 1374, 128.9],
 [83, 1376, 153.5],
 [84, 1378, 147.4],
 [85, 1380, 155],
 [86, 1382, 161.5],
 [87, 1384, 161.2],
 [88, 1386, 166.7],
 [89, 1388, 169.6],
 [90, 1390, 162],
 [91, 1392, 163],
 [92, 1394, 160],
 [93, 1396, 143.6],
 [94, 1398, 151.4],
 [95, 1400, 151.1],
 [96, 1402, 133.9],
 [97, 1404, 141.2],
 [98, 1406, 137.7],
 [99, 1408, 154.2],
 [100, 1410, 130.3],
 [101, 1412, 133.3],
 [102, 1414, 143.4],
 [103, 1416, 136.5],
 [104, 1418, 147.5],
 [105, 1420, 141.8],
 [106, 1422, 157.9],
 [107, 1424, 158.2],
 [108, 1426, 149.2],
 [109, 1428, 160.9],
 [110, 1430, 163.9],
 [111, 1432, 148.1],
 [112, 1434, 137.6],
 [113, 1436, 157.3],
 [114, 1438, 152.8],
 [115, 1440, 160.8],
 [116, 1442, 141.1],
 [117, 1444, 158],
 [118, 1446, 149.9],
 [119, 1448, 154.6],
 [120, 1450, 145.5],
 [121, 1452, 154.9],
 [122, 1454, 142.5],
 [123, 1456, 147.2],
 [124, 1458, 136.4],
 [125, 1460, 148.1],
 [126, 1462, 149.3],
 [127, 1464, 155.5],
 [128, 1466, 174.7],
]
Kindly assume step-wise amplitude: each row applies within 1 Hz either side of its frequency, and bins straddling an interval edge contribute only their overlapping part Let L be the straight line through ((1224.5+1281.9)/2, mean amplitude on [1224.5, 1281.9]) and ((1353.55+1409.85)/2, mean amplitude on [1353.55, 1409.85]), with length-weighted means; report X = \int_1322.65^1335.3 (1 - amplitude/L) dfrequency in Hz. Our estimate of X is 3.3 Hz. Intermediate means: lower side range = 136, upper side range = 153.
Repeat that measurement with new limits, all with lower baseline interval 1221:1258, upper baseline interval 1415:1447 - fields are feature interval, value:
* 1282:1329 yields -4.07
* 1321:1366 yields 2.55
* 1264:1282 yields -1.06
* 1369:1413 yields -0.80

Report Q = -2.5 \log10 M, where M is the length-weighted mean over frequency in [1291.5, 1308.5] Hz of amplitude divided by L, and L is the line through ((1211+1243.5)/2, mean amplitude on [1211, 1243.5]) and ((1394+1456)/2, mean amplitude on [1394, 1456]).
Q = -0.22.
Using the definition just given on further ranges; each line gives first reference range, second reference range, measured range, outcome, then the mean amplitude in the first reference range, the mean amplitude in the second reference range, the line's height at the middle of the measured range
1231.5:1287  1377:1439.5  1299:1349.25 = 0.099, 140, 151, 145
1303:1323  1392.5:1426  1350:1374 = -0.066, 145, 146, 145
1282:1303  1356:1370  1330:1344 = 0.345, 166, 157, 160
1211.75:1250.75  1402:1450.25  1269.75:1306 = -0.183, 127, 148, 133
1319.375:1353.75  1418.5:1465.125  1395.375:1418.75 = 0.001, 124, 151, 142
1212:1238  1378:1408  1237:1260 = -0.079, 123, 154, 128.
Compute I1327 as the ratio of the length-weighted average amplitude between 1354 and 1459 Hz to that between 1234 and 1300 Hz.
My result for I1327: 1.03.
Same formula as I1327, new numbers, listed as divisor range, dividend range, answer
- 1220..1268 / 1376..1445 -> 1.14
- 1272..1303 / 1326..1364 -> 0.85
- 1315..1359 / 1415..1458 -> 1.16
